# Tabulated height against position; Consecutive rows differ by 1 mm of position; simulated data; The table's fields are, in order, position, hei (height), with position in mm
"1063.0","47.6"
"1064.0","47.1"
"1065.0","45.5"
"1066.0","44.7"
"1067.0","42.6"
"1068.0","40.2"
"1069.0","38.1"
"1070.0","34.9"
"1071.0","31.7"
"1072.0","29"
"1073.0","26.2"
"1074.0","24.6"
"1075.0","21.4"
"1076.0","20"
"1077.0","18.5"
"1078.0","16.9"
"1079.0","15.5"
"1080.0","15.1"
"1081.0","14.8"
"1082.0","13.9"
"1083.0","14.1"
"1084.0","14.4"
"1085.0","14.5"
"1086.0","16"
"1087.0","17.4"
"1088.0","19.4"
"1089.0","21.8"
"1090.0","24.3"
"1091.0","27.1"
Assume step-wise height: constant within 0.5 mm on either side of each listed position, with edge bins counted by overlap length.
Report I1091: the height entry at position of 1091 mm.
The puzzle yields 27.1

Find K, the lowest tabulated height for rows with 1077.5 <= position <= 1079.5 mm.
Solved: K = 15.5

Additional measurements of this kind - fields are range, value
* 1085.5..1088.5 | 16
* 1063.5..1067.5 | 42.6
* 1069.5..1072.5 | 29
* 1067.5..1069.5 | 38.1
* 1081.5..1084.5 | 13.9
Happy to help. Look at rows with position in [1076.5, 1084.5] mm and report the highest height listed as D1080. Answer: 18.5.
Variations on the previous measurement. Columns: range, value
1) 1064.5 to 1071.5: 45.5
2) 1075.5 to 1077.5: 20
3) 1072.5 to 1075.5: 26.2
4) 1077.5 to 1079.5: 16.9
